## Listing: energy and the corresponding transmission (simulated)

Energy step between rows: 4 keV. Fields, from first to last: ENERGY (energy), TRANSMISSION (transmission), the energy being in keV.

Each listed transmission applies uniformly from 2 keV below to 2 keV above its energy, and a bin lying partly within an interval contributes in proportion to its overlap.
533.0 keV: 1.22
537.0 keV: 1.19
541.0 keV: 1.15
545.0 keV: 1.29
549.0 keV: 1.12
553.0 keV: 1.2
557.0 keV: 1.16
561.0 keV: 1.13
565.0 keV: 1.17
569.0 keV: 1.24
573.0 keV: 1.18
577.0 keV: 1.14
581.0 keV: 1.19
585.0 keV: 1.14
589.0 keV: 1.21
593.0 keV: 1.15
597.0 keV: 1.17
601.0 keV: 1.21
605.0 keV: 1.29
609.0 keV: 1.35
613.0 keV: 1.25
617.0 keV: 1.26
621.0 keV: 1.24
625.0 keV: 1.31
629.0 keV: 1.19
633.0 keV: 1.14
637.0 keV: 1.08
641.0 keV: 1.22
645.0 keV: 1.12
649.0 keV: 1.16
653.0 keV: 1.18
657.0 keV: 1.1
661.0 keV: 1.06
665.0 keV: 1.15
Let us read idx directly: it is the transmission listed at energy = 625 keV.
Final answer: 1.31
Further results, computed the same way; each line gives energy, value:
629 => 1.19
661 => 1.06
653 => 1.18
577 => 1.14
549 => 1.12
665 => 1.15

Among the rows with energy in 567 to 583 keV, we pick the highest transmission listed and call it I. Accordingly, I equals 1.24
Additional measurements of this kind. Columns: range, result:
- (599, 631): 1.35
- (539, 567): 1.29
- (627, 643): 1.22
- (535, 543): 1.19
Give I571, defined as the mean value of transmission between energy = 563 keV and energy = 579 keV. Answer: 1.18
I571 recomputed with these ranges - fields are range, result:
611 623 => 1.25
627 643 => 1.16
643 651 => 1.14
